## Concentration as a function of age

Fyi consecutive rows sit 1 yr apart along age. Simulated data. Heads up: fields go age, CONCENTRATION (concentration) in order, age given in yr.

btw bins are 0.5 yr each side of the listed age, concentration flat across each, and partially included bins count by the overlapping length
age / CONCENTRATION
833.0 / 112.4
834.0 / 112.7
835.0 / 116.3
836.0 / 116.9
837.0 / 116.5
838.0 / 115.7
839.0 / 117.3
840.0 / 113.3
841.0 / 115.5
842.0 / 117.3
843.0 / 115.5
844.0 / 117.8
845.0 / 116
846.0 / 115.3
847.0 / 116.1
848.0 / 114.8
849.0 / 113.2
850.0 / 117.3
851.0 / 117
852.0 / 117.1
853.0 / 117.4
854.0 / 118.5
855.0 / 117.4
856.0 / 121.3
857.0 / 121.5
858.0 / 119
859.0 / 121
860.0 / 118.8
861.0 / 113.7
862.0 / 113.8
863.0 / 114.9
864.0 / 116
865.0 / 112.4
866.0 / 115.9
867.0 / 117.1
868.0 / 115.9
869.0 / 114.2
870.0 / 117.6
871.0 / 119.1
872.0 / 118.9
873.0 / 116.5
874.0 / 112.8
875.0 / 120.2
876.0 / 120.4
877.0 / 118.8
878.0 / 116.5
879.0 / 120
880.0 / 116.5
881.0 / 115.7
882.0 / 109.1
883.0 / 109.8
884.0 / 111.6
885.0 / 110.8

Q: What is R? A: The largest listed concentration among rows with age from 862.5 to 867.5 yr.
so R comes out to 117.1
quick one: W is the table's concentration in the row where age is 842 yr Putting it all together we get 117.3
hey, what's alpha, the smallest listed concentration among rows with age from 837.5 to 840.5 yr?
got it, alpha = 113.3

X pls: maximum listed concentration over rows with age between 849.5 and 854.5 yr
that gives 118.5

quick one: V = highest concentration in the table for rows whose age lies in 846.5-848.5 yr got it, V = 116.1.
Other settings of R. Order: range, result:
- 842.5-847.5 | 117.8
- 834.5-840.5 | 117.3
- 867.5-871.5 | 119.1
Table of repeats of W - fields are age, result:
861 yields 113.7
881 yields 115.7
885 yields 110.8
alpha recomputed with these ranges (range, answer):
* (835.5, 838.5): 115.7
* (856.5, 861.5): 113.7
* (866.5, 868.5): 115.9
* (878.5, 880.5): 116.5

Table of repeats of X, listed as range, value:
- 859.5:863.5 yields 118.8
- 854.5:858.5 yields 121.5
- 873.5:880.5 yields 120.4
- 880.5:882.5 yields 115.7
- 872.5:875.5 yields 120.2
